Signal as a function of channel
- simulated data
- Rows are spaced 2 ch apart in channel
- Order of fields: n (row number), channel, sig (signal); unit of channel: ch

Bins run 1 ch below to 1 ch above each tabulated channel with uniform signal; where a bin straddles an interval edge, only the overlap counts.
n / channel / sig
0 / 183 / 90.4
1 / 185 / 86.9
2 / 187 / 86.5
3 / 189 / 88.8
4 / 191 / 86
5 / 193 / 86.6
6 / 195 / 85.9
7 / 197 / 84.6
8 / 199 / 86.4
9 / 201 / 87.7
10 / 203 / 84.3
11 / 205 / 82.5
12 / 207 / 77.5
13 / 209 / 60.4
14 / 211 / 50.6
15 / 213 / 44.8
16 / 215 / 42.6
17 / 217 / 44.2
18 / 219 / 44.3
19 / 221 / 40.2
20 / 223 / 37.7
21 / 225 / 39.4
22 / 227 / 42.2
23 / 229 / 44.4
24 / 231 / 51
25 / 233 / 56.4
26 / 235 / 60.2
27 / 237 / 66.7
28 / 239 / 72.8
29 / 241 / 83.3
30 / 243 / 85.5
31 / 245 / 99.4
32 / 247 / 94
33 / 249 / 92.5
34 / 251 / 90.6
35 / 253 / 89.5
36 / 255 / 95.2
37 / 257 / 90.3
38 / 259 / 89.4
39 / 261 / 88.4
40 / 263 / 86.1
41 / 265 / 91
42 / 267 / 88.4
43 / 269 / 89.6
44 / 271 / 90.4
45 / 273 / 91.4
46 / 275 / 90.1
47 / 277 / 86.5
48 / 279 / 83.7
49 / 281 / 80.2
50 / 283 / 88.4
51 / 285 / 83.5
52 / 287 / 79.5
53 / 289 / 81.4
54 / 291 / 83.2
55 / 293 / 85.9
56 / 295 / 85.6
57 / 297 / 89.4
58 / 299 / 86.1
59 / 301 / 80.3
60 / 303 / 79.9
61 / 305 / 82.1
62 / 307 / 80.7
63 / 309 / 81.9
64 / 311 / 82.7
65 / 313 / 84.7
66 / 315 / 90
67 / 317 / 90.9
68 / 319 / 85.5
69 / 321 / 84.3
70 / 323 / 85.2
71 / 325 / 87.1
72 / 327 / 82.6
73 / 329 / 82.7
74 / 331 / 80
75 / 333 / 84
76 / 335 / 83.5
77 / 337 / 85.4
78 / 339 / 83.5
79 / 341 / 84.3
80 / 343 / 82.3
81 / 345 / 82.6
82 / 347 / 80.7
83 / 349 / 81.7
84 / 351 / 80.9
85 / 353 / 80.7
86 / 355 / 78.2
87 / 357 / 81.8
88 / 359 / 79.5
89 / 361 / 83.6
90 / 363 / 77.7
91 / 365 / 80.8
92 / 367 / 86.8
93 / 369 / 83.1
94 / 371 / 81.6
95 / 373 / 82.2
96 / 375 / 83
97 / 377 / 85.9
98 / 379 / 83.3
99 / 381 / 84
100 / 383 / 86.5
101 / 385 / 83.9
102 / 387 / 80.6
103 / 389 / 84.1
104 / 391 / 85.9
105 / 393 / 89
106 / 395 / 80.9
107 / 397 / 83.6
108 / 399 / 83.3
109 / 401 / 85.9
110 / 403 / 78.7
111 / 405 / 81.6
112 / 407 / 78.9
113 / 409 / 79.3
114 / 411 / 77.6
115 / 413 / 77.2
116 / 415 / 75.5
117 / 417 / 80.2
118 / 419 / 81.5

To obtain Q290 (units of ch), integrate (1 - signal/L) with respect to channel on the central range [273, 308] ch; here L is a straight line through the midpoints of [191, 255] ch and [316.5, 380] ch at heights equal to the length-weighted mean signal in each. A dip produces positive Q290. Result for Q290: -3.6 ch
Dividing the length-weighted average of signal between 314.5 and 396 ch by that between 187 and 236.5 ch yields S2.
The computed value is 1.3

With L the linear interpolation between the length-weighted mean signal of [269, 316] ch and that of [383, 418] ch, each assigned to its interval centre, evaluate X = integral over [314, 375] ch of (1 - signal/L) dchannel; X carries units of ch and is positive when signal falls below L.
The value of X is 0.14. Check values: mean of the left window 84.8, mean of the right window 81.7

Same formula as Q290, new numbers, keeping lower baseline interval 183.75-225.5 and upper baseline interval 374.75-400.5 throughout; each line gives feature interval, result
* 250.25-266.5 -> -3.8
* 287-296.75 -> -1.0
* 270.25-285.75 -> -2.5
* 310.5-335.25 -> -2.0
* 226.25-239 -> 2.8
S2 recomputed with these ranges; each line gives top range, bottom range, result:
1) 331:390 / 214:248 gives 1.40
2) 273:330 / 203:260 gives 1.26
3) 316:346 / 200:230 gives 1.54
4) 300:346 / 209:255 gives 1.33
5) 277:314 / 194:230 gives 1.39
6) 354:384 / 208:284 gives 1.14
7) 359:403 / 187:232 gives 1.31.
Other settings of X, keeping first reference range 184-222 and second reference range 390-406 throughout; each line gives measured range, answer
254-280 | -4.87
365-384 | -0.41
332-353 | -0.72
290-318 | -2.51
